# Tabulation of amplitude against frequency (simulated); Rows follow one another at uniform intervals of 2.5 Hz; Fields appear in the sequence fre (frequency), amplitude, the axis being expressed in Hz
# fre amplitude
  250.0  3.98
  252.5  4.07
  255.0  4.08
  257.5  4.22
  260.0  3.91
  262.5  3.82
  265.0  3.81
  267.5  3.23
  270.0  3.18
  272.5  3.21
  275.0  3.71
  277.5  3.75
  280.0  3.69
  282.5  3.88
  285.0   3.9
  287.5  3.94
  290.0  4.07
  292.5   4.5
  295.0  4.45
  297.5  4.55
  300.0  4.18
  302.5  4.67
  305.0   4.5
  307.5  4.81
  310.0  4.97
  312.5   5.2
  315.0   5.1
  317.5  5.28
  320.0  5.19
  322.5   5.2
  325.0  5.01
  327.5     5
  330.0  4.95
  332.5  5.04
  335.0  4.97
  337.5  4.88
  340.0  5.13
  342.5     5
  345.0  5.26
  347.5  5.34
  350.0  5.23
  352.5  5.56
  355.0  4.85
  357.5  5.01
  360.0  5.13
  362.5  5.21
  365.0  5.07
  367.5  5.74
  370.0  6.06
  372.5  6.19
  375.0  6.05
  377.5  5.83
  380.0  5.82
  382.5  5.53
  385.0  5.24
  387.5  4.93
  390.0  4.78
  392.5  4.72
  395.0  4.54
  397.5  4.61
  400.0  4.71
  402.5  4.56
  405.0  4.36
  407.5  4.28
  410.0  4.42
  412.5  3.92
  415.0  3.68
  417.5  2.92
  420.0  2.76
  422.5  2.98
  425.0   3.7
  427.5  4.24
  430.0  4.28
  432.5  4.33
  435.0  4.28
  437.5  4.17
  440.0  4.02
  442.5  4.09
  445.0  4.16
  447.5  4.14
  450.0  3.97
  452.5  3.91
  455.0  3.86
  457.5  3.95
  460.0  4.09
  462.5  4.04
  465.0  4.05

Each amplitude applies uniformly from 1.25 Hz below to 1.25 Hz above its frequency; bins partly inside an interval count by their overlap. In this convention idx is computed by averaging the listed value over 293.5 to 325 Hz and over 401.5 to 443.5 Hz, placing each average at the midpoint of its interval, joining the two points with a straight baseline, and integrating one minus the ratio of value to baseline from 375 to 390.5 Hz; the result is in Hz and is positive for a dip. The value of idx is -4.3 Hz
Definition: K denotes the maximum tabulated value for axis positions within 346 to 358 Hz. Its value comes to 5.56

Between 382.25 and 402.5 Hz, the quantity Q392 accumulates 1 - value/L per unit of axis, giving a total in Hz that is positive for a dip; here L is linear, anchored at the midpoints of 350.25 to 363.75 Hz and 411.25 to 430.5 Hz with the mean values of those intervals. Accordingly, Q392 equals -2.7 Hz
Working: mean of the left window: 5.16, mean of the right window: 3.53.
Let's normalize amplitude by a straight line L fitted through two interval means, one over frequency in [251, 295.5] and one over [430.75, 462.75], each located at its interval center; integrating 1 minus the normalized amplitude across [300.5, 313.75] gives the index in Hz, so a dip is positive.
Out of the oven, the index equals -3.1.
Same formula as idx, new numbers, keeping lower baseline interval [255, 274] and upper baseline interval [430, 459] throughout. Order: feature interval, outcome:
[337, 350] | -4.39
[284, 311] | -4.88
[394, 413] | -2.16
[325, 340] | -4.58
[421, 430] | 0.76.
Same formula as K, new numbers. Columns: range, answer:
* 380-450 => 5.82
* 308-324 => 5.28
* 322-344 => 5.2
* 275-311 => 4.97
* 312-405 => 6.19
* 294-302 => 4.55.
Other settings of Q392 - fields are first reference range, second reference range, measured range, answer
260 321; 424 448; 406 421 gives 1.69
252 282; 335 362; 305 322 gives -1.97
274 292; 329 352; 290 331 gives -3.29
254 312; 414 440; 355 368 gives -4.27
